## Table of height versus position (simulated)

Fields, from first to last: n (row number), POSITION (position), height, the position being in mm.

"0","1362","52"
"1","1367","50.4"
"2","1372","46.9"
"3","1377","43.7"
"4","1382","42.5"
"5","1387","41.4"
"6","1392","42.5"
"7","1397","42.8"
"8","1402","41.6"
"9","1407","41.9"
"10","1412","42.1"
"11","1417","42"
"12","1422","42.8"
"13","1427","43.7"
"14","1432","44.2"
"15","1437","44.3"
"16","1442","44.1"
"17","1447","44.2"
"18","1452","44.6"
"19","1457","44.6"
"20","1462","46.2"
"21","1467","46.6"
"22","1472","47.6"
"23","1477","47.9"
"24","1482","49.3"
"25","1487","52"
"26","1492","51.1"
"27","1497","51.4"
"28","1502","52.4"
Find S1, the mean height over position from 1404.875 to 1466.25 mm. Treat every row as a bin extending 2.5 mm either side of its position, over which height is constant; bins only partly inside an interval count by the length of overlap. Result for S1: 43.8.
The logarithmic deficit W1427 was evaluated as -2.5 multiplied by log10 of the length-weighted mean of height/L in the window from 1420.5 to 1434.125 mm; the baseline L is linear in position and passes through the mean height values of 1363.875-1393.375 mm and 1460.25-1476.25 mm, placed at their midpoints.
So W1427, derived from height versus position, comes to 0.06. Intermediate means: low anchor 44.8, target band 43.6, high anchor 46.9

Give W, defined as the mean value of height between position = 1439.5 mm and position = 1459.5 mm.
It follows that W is 44.4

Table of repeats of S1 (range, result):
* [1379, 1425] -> 42.2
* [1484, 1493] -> 51.5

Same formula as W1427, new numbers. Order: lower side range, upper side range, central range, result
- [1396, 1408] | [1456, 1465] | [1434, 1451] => 0.01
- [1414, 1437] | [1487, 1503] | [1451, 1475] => 0.04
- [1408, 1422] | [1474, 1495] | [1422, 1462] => 0.02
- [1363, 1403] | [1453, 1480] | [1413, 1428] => 0.07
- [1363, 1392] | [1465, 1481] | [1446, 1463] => 0.05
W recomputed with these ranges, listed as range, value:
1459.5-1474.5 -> 46.8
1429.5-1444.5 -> 44.2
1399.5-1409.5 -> 41.8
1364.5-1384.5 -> 45.9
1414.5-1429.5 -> 42.8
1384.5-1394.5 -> 42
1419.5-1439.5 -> 43.8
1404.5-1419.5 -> 42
